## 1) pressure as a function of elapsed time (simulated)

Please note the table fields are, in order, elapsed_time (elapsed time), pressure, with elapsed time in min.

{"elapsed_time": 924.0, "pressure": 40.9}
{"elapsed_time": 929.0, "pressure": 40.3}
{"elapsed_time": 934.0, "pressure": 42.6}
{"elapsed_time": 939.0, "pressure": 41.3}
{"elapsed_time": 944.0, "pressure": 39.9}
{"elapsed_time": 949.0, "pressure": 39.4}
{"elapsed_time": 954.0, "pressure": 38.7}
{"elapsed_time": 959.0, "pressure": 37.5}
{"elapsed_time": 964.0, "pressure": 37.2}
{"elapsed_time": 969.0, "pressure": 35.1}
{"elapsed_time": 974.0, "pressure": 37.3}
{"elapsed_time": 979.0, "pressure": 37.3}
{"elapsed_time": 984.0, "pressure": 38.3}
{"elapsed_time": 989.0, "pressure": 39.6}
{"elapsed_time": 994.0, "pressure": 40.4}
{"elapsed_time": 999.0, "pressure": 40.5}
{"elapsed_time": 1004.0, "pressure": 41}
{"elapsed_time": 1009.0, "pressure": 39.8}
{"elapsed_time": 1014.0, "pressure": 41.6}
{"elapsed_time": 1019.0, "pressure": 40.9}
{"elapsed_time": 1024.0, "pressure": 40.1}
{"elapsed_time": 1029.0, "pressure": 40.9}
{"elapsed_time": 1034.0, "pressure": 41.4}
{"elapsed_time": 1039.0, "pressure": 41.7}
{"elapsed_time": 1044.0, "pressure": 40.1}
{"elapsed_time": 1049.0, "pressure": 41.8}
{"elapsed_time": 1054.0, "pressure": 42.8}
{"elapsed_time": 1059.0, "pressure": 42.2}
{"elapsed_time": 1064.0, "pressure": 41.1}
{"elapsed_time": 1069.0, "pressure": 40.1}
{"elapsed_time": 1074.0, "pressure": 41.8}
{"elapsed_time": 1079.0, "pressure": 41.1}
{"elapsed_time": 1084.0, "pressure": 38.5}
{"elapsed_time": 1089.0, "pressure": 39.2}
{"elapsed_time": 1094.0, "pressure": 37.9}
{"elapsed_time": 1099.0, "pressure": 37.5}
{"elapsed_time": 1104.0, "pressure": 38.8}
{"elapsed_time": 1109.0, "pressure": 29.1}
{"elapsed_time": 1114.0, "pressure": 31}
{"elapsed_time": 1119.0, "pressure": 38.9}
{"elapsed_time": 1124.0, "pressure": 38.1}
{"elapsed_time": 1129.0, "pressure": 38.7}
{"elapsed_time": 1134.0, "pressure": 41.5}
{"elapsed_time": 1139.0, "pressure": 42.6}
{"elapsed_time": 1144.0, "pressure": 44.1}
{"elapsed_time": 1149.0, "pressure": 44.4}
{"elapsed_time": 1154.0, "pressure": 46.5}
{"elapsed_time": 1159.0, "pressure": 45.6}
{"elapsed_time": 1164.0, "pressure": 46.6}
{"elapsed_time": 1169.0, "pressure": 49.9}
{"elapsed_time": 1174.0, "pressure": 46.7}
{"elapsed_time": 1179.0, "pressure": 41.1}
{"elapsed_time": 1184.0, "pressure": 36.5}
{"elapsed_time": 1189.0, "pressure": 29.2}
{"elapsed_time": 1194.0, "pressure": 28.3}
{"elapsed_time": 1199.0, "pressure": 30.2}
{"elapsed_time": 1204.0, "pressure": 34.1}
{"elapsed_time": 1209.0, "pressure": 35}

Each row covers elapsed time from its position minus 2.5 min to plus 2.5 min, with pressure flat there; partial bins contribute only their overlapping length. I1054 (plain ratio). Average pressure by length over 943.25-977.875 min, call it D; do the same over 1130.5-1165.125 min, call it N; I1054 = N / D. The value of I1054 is 1.2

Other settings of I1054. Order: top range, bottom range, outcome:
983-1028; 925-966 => 1.02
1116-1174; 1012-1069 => 1.05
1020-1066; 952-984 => 1.11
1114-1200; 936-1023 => 1.03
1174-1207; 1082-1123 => 0.94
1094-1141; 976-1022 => 0.94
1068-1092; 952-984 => 1.08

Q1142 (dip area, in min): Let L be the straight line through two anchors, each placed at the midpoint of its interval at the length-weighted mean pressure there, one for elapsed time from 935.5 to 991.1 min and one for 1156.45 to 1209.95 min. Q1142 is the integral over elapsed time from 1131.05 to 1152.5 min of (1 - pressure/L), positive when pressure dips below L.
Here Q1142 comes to -2.6 min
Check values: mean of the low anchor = 38.4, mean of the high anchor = 38.6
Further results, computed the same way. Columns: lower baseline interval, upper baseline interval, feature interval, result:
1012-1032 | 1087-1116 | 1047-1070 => -1.9 min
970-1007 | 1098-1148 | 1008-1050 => -2.3 min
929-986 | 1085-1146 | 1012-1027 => -0.9 min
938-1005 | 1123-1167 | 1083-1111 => 3.5 min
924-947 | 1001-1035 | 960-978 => 1.9 min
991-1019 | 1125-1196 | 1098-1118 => 3.4 min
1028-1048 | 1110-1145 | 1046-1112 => 1.1 min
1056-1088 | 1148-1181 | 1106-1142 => 5.3 min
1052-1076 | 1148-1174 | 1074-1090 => 1.0 min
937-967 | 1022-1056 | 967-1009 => 1.1 min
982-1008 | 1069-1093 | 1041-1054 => -0.4 min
